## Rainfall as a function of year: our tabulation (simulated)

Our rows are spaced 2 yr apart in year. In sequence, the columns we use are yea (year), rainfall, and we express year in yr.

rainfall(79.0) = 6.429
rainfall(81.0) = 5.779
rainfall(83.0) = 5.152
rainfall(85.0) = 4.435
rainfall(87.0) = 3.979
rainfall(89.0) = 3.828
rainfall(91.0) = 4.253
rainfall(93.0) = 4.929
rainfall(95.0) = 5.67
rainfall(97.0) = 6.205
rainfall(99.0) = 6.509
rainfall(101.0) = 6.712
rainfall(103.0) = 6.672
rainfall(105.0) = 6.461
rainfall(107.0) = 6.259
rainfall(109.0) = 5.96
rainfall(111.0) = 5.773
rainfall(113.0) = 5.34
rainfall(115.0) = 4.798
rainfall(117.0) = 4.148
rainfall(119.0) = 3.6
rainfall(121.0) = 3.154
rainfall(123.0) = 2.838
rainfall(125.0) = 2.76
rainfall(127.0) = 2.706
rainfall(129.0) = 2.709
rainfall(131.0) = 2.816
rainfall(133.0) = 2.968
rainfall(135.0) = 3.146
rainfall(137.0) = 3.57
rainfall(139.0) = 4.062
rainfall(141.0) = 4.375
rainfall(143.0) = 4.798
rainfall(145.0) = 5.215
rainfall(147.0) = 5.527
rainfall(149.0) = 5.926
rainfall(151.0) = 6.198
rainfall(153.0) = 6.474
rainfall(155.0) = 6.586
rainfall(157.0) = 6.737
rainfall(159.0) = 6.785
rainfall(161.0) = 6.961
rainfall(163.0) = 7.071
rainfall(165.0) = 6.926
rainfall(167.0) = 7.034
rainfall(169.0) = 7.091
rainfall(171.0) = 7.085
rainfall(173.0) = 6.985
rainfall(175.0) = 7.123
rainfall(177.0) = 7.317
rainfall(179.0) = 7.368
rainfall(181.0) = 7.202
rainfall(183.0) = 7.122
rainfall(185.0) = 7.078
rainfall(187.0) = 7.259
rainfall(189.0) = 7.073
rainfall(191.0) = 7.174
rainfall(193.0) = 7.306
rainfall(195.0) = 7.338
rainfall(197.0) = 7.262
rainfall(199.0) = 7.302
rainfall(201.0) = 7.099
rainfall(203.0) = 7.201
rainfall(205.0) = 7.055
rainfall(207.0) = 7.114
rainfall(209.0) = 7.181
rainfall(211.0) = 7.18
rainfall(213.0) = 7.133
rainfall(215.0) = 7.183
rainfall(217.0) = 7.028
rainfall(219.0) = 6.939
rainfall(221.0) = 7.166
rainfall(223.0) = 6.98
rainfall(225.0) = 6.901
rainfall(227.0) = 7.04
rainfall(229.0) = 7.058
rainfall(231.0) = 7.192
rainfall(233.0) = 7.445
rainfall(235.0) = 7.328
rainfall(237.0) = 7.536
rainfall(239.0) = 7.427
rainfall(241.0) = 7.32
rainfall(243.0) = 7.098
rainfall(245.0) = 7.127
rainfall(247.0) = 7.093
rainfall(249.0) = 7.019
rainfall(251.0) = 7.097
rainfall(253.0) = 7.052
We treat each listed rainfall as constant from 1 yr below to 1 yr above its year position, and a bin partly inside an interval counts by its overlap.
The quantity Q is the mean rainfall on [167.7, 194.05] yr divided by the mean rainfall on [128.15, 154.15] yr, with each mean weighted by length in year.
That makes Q 1.6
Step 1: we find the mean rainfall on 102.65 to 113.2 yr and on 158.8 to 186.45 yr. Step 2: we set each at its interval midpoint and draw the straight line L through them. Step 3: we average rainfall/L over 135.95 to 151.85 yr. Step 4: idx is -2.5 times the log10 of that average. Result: 0.32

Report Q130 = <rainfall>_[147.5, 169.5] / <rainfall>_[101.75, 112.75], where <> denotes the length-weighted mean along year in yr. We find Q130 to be 1.1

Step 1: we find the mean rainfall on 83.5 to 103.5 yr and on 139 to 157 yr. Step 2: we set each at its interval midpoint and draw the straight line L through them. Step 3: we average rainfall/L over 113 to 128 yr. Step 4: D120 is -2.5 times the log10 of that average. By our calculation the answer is 0.46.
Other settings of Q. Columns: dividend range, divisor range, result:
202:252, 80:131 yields 1.49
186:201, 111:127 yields 1.87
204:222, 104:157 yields 1.55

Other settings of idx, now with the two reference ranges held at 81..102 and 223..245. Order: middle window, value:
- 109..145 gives 0.43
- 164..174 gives -0.12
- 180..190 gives -0.10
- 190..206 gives -0.08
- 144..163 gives -0.04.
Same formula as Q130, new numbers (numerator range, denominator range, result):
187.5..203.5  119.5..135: 2.50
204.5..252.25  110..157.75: 1.62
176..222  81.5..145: 1.58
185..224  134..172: 1.22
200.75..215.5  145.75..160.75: 1.13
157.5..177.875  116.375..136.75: 2.28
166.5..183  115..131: 2.22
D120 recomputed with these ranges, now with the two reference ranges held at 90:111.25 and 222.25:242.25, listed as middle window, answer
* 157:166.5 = -0.06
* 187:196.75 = -0.06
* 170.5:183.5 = -0.08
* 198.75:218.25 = -0.02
